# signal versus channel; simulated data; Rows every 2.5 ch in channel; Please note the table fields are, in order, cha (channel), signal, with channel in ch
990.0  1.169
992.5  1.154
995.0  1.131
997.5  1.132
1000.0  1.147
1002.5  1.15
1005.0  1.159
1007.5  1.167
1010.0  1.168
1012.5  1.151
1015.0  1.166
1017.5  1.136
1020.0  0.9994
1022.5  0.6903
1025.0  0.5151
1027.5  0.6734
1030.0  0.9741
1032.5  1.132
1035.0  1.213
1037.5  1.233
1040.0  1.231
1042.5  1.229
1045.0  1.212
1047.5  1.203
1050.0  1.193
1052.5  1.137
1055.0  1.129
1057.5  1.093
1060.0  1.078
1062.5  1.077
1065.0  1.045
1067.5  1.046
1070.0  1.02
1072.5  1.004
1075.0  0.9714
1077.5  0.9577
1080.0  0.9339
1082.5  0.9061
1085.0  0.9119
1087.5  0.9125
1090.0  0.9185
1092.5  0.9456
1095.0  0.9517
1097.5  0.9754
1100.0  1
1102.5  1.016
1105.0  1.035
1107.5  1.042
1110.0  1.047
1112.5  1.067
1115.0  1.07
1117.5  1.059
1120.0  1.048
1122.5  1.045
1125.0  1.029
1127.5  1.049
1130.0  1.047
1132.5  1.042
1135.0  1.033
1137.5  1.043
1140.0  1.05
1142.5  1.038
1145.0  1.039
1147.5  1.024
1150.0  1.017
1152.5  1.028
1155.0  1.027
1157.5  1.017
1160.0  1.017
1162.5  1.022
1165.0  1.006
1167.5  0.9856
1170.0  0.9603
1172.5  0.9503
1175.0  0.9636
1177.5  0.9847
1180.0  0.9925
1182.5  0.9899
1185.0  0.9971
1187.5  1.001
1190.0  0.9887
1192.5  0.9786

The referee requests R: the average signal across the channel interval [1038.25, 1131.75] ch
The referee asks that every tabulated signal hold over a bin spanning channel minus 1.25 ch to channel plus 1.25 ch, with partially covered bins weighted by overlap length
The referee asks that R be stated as 1.05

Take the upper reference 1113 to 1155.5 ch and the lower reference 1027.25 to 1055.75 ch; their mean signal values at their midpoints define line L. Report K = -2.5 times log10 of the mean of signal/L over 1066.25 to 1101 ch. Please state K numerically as 0.15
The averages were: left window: 1.15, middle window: 0.961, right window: 1.04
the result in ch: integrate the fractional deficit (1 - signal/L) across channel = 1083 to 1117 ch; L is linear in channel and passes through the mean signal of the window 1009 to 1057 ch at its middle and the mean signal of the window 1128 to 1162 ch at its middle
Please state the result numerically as 1.85 ch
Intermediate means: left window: 1.07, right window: 1.03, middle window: 0.991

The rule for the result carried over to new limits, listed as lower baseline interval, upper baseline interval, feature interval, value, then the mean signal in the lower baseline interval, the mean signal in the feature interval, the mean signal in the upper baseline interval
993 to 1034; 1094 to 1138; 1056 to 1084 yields 0.6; 1.03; 1.01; 1.03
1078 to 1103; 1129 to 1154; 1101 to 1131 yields -1.7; 0.945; 1.05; 1.04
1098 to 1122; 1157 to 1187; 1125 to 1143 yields -0.4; 1.04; 1.04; 0.99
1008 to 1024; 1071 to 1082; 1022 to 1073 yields -2.9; 1.05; 1.06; 0.964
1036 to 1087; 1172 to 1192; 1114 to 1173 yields -0.8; 1.08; 1.03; 0.985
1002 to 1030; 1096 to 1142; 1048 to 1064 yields -1.7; 0.993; 1.12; 1.04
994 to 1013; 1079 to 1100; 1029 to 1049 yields -2.3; 1.15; 1.18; 0.936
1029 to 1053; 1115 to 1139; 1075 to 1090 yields 2.5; 1.18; 0.928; 1.05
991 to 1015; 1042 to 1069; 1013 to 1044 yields 3.2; 1.15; 1.02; 1.13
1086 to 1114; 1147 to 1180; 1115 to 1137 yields -1.1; 0.992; 1.05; 0.999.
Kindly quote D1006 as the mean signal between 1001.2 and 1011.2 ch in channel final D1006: 1.16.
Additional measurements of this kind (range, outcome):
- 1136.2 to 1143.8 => 1.04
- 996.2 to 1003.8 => 1.14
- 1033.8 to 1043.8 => 1.23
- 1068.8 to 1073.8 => 1.01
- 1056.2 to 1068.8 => 1.07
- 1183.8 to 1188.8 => 0.999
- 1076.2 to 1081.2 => 0.946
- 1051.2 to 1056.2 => 1.13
